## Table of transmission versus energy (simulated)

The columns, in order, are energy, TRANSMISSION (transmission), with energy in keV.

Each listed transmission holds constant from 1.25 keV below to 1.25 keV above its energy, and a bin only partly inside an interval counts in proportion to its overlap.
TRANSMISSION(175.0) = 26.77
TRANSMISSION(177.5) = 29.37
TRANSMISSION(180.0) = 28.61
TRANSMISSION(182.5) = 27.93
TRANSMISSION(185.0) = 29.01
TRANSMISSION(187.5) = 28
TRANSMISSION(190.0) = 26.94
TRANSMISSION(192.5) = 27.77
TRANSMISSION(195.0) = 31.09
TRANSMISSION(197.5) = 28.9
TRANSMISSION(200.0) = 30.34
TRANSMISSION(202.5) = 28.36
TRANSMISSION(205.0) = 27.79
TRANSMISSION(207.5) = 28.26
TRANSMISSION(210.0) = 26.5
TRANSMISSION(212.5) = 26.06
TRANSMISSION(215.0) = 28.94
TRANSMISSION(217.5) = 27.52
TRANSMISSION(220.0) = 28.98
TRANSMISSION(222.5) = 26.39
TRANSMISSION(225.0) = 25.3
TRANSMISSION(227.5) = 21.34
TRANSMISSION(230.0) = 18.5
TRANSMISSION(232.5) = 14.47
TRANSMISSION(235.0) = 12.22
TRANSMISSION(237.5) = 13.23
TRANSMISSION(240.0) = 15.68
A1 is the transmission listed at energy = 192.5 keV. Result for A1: 27.77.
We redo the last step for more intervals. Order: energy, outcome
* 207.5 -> 28.26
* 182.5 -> 27.93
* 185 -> 29.01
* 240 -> 15.68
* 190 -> 26.94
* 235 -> 12.22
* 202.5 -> 28.36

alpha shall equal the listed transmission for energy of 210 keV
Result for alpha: 26.5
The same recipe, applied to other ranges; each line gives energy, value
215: 28.94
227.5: 21.34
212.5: 26.06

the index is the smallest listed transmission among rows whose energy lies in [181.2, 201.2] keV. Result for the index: 26.94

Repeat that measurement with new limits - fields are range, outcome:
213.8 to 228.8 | 21.34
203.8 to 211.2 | 26.5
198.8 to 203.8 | 28.36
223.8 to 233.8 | 14.47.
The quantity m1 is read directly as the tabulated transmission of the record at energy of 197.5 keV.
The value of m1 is 28.9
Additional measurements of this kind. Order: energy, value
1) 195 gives 31.09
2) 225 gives 25.3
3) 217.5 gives 27.52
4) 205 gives 27.79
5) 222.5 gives 26.39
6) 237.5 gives 13.23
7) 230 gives 18.5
